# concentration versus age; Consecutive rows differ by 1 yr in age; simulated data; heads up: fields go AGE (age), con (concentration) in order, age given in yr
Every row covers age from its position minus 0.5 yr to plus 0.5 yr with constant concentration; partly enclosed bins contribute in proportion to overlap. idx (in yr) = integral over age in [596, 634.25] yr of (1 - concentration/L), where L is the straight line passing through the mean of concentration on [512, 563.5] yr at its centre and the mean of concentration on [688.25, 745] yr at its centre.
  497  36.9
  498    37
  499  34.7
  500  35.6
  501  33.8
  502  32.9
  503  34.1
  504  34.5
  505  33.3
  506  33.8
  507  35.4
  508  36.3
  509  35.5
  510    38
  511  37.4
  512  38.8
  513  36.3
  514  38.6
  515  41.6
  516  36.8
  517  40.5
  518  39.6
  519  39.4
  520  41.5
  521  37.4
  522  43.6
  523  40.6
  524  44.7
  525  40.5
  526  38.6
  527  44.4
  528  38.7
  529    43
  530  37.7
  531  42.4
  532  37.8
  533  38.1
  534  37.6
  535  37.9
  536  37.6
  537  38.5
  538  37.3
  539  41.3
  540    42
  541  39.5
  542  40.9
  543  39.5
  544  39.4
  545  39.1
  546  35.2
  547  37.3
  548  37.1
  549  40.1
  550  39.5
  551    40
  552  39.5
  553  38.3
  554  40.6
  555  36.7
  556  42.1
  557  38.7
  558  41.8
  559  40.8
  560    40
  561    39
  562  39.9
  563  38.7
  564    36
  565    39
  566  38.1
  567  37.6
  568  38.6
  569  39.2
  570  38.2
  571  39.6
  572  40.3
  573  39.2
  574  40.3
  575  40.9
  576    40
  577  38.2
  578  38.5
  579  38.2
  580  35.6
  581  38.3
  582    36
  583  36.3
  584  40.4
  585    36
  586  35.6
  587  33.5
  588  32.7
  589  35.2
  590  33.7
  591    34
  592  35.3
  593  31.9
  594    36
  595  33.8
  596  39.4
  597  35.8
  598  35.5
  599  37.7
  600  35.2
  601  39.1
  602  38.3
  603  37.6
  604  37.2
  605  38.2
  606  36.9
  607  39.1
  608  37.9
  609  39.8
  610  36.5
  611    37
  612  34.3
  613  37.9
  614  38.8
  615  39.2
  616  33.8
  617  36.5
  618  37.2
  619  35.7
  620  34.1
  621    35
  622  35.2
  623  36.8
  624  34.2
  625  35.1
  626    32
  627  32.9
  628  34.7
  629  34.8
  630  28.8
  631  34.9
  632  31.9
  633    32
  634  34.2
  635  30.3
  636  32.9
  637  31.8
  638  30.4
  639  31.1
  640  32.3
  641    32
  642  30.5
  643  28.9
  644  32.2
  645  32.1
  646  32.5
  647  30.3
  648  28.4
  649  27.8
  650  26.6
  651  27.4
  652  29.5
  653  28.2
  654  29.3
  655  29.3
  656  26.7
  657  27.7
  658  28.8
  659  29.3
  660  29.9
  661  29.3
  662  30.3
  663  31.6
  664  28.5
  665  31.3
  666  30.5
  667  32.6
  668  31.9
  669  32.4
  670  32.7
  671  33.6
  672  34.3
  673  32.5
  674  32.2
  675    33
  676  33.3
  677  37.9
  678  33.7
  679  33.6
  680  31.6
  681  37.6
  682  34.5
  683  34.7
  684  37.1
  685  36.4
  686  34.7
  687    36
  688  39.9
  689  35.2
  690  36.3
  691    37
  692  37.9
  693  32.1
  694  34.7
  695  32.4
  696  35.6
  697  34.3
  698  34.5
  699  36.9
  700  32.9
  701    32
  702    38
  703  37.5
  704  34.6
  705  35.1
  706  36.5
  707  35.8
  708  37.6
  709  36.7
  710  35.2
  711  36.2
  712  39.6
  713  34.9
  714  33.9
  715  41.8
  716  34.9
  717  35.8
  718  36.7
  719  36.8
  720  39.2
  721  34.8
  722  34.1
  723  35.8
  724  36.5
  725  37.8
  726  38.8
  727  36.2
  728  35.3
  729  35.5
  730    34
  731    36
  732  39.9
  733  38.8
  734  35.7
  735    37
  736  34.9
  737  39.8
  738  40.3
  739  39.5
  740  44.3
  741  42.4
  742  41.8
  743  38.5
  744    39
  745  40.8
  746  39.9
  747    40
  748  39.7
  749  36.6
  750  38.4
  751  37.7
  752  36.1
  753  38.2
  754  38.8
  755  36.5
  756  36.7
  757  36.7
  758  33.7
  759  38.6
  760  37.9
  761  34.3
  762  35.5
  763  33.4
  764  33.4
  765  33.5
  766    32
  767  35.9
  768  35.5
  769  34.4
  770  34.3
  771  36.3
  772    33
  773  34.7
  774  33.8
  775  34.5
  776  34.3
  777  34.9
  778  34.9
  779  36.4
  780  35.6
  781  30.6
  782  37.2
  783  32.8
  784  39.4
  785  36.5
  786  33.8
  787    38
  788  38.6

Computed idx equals 2.4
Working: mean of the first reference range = 39.6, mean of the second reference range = 36.8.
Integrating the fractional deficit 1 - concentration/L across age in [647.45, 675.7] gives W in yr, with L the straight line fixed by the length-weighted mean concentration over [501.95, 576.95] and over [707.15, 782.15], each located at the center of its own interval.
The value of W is 5.5 yr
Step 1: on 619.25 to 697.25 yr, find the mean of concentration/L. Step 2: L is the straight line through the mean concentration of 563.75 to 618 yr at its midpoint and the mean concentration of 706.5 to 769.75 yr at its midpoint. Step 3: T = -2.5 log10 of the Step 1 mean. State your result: 0.14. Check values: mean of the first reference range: 37.2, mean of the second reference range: 37.1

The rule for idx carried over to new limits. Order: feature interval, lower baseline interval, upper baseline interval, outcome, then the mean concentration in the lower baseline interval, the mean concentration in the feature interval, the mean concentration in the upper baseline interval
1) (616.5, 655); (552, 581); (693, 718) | 5.47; 39.1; 32.1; 35.7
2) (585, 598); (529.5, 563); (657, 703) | 0.87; 39.2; 34.8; 33.7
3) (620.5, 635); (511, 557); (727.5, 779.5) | 1.78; 39.5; 33.6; 36.8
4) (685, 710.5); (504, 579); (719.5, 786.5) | 1.13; 39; 35.6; 36.6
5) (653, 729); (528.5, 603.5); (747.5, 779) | 4.59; 38.1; 34.3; 35.6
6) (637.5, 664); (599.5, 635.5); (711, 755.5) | 4.80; 35.6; 29.7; 37.8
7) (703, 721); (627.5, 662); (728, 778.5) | -1.10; 30.5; 36.5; 36.8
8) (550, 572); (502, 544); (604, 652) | -1.36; 38.7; 39.2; 33.7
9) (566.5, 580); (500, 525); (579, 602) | -1.01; 37.7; 39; 35.9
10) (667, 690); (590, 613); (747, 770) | 1.19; 36.6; 34.5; 36.1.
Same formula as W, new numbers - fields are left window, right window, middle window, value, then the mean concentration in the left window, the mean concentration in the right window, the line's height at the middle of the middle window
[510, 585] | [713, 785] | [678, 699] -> 1.18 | 39.2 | 36.6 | 37.4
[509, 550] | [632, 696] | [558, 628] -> -2.08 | 39.4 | 32.2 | 36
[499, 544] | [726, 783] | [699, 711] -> 0.43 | 38.5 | 36.7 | 37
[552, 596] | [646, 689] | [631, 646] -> 0.87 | 37.8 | 31.9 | 33.7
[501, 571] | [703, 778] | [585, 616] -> 1.39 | 38.7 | 36.7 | 38.1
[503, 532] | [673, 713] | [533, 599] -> -0.33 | 38.8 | 35.4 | 37.8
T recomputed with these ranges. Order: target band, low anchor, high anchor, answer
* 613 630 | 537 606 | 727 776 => 0.07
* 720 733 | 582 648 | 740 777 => -0.01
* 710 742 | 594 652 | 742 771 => -0.04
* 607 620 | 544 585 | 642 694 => -0.04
